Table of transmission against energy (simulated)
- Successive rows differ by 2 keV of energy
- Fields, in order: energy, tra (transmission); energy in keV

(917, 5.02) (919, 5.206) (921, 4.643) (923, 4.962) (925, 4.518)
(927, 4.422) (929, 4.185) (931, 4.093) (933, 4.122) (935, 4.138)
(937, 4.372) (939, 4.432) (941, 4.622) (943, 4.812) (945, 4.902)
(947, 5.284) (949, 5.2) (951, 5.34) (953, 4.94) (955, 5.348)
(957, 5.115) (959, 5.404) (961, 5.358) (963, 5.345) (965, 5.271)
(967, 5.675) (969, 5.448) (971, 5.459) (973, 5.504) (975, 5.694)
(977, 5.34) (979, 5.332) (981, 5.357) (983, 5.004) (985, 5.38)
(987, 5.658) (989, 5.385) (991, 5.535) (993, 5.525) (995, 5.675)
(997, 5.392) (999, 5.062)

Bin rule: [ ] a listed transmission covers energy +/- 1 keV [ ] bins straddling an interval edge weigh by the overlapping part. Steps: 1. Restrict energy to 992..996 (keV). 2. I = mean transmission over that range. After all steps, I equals 5.6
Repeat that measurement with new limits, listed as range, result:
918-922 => 4.92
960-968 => 5.41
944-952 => 5.18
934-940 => 4.31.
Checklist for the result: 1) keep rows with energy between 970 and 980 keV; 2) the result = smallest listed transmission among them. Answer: 5.332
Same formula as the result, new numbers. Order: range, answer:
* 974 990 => 5.004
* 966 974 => 5.448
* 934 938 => 4.138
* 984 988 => 5.38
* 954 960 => 5.115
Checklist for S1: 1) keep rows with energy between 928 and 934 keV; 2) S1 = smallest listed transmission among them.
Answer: 4.093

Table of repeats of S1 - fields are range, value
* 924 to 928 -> 4.422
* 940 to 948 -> 4.622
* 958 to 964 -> 5.345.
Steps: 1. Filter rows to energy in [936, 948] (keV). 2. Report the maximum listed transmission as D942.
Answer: 5.284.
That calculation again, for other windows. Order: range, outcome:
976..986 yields 5.38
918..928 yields 5.206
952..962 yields 5.404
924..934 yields 4.518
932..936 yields 4.138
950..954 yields 5.34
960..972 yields 5.675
